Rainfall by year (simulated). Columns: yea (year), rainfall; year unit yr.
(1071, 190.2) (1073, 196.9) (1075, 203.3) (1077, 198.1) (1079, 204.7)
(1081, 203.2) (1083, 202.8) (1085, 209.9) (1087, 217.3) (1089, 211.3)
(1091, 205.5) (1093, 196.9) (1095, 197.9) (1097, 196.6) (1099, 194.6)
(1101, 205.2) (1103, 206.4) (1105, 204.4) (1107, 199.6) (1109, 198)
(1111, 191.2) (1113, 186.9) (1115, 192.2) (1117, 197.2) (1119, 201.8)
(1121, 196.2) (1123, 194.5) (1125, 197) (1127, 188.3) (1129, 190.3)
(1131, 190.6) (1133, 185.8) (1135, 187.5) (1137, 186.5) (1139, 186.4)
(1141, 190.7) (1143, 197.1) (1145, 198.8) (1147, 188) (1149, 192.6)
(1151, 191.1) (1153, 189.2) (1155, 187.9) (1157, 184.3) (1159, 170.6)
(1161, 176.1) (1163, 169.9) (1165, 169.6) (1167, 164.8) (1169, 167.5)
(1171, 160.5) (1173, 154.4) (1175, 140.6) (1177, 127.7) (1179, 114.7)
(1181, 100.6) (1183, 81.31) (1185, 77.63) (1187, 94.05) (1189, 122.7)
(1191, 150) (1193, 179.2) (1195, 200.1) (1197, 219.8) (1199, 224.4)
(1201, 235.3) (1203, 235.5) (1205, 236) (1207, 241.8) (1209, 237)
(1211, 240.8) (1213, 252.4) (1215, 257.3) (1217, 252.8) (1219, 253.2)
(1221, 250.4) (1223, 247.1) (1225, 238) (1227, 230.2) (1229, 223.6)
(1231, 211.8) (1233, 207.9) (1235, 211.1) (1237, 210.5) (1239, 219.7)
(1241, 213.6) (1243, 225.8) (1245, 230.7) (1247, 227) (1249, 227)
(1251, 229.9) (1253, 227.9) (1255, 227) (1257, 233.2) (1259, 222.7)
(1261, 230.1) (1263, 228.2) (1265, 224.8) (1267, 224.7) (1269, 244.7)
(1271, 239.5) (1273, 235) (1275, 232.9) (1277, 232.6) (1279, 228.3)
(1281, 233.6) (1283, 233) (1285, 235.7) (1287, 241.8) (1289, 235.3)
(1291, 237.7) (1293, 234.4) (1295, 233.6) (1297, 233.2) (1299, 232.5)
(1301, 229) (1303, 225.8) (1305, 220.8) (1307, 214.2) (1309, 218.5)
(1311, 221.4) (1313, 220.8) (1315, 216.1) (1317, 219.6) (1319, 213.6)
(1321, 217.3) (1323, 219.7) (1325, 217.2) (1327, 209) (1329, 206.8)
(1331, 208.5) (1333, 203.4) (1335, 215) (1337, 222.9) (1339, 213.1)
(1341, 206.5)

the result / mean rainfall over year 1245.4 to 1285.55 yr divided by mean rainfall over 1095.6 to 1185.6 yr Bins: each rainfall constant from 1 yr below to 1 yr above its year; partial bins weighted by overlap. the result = 1.30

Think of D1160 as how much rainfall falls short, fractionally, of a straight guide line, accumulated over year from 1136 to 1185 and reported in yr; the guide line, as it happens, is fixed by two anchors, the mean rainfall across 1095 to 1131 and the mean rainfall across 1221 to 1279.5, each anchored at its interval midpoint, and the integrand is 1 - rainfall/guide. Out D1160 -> 10.0 yr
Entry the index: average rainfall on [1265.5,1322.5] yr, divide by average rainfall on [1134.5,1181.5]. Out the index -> 1.33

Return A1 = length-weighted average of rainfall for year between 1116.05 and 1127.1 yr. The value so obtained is 196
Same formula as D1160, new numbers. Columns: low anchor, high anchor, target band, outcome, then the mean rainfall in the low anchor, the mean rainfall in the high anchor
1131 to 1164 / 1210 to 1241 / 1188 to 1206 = 1.4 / 187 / 233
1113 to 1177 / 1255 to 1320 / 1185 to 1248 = -3.1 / 183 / 229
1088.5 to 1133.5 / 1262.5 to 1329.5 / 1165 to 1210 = 9.2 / 197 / 227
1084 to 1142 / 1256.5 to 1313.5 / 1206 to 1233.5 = -2.8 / 197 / 230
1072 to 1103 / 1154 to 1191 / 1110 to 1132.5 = -1.8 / 203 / 143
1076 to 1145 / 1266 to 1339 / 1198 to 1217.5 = -2.7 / 197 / 225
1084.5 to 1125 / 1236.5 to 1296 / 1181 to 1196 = 6.2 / 200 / 230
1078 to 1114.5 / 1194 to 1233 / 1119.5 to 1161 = 4.8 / 202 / 235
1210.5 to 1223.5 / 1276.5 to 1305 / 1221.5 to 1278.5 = 3.7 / 251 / 233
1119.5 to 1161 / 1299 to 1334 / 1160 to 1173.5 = 1.9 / 189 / 217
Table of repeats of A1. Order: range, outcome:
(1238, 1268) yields 226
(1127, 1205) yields 172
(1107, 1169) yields 188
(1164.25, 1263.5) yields 201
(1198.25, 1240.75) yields 234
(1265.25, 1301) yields 234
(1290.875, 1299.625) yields 234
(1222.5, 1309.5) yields 228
